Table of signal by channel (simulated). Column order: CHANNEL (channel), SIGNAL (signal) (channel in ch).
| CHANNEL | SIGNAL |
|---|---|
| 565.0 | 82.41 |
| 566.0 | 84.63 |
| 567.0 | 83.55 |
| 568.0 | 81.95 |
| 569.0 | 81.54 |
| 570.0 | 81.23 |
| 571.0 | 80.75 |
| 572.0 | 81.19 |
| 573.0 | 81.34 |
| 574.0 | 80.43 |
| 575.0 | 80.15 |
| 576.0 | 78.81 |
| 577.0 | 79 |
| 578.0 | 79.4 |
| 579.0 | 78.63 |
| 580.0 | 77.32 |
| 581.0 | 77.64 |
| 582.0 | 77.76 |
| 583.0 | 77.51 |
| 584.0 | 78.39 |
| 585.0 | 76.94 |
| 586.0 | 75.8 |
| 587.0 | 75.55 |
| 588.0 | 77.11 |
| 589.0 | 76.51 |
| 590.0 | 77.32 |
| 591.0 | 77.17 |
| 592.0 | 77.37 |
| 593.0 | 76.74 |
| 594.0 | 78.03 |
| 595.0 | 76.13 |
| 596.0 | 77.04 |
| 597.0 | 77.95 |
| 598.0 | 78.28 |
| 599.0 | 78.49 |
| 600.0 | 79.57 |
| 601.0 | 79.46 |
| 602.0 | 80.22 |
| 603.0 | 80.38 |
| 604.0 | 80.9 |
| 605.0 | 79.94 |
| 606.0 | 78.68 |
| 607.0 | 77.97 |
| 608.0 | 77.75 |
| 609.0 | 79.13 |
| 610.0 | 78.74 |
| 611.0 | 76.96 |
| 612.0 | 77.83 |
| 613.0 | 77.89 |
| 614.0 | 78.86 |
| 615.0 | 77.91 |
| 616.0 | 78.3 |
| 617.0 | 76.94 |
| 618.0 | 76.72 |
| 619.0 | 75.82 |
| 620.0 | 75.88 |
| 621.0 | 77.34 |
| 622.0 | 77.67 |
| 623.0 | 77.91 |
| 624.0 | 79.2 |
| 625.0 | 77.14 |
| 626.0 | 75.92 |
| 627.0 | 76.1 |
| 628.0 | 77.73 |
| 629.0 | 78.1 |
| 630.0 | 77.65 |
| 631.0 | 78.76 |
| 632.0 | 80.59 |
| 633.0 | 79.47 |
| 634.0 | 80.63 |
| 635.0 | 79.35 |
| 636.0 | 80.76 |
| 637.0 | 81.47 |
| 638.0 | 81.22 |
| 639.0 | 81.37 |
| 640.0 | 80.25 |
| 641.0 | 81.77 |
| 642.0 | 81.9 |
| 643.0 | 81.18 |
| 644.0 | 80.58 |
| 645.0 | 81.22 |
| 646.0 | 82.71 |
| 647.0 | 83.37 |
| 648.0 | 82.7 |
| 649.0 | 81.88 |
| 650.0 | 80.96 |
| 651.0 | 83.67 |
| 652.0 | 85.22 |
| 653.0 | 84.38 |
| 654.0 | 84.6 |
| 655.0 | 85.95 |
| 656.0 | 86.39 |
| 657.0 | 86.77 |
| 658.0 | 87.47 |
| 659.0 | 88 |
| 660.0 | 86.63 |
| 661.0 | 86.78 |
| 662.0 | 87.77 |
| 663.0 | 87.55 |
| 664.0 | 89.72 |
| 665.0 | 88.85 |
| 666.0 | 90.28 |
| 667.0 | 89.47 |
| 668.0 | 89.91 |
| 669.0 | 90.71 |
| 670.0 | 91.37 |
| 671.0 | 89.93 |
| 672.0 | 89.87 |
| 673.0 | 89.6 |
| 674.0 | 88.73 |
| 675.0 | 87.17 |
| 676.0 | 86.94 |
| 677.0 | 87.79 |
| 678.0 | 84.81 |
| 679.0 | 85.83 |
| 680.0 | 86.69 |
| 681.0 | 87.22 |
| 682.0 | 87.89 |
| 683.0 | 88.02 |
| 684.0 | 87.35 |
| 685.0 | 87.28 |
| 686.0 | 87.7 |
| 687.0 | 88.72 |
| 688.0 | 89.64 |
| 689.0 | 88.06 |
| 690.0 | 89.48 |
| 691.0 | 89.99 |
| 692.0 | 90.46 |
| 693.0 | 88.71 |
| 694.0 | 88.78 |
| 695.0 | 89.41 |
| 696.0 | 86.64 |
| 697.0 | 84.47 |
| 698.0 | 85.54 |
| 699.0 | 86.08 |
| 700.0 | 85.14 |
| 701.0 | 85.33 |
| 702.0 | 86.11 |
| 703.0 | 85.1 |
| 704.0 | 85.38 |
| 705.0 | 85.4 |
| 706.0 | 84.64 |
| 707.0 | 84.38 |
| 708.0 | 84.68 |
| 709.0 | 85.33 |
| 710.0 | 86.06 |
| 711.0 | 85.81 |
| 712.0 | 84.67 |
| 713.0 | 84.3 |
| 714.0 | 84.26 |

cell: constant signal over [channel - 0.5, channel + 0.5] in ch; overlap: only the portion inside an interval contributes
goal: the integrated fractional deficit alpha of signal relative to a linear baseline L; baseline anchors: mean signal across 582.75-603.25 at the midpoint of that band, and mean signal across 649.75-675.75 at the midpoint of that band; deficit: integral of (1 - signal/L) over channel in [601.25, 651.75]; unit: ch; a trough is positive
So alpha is 1.9 ch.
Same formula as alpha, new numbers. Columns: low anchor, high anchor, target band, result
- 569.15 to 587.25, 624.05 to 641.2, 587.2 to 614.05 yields 0.3 ch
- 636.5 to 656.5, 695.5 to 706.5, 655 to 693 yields -1.9 ch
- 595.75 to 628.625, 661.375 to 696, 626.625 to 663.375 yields 0.3 ch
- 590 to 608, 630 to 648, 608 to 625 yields 0.4 ch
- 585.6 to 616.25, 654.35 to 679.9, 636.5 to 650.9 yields 0.5 ch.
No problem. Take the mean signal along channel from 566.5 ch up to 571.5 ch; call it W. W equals 81.8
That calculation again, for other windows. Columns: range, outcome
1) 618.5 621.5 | 76.3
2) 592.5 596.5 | 77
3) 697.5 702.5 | 85.6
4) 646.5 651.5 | 82.5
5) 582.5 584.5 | 78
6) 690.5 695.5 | 89.5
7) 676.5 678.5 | 86.3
